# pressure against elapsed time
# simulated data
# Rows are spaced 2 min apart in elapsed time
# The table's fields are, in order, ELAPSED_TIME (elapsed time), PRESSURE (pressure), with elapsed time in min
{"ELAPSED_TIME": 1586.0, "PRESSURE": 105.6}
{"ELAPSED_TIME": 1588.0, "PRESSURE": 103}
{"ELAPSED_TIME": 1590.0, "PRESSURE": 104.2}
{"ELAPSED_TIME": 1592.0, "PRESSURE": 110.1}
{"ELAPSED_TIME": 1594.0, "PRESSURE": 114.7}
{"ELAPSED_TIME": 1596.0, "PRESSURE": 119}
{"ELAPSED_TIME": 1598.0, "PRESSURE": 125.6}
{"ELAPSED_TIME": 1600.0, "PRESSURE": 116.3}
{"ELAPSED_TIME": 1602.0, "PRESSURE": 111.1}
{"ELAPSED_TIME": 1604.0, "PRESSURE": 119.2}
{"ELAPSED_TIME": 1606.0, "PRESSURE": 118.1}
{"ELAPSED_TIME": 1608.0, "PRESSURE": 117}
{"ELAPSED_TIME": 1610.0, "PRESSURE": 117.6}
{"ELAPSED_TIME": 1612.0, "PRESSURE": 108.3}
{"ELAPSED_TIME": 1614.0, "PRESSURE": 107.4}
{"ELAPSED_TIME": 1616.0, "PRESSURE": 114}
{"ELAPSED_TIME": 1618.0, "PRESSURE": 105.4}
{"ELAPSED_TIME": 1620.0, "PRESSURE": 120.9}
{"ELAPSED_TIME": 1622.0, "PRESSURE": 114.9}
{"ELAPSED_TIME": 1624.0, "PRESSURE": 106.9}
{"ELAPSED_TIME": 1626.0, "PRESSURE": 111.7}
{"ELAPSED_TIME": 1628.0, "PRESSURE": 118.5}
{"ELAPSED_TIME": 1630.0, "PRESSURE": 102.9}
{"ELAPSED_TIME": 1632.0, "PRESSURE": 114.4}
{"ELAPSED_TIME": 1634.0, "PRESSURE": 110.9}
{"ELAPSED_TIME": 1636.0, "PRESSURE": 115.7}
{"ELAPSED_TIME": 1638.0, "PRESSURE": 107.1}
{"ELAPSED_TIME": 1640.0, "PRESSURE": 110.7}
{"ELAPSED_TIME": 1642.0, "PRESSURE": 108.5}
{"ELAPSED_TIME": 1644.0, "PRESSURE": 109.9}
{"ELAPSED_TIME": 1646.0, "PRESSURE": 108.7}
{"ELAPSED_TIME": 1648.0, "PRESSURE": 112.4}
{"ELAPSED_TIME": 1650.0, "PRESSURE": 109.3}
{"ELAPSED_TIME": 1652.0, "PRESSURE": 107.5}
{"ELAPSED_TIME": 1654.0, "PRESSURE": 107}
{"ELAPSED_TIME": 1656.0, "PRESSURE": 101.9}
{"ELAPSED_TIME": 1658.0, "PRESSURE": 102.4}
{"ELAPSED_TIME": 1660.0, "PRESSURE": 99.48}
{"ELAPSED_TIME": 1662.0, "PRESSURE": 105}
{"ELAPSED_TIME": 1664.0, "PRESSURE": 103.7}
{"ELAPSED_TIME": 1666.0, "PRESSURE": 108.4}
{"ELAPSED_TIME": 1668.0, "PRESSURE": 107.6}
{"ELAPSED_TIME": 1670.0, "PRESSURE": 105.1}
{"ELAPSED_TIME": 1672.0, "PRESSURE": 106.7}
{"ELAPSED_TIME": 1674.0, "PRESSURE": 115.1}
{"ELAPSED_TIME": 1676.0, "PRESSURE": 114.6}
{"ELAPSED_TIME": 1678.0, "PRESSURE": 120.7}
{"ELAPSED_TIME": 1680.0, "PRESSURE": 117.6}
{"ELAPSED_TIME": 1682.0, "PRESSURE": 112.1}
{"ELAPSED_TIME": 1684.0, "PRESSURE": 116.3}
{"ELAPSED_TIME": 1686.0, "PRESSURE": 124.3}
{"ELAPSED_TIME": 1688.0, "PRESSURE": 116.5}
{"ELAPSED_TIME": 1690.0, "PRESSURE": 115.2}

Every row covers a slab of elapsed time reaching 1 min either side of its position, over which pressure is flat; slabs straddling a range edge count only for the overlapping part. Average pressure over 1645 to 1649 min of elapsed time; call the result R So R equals 111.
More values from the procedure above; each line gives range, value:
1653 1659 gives 104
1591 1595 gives 112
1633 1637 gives 113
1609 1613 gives 113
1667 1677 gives 110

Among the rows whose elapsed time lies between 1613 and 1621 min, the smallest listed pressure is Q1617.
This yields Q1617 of 105.4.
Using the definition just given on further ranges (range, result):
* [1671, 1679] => 106.7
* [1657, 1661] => 99.48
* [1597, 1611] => 111.1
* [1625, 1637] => 102.9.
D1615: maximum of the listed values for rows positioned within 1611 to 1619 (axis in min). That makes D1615 114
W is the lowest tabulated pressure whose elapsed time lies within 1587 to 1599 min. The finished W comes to 103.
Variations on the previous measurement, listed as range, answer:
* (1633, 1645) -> 107.1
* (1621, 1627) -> 106.9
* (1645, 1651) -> 108.7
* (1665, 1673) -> 105.1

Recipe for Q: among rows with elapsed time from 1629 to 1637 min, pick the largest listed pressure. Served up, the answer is 115.7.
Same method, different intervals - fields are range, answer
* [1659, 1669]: 108.4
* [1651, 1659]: 107.5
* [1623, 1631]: 118.5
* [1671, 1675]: 115.1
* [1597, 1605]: 125.6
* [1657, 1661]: 102.4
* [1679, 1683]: 117.6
